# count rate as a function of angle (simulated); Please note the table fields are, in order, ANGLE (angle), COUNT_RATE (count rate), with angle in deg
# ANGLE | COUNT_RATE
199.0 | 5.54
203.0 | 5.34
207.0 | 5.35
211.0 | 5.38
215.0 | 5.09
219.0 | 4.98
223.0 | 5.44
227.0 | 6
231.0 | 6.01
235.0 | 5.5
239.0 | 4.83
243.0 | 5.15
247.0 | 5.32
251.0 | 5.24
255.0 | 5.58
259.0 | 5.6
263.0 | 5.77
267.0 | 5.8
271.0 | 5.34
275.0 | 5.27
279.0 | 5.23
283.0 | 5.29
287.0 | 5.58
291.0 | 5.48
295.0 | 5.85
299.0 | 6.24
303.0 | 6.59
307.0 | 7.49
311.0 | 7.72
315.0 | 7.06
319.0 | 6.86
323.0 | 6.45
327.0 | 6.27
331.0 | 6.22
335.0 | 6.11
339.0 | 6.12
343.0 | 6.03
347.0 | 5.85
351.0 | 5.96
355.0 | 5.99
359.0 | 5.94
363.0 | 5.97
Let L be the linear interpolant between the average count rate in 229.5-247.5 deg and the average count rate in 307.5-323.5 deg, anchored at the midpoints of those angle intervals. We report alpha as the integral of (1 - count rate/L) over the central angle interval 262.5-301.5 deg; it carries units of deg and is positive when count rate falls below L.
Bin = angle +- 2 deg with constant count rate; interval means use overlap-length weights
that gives 4.6 deg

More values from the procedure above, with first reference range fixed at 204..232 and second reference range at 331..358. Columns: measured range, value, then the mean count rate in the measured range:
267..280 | 0.8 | 5.36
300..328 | -4.9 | 6.92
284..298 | 0.3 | 5.66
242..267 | 0.6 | 5.48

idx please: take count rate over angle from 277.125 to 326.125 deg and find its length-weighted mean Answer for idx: 6.32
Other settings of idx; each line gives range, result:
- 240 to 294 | 5.43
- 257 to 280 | 5.51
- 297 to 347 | 6.57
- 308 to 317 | 7.4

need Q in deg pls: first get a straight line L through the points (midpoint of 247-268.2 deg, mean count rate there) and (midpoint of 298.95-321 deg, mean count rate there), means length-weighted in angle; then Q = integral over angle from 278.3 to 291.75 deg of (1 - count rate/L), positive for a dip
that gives 2.0 deg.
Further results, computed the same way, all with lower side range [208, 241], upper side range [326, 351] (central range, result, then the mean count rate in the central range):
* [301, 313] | -2.8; 7.27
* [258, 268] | -0.2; 5.73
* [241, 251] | 0.5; 5.24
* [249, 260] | 0.2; 5.46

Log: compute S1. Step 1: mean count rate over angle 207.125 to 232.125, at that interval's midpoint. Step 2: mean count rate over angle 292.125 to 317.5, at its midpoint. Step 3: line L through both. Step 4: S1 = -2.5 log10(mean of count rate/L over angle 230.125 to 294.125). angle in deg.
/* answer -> 0.13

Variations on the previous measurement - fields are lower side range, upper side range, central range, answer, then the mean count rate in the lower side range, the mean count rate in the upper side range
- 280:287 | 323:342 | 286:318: -0.15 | 5.36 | 6.2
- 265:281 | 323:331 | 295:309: -0.13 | 5.41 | 6.3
